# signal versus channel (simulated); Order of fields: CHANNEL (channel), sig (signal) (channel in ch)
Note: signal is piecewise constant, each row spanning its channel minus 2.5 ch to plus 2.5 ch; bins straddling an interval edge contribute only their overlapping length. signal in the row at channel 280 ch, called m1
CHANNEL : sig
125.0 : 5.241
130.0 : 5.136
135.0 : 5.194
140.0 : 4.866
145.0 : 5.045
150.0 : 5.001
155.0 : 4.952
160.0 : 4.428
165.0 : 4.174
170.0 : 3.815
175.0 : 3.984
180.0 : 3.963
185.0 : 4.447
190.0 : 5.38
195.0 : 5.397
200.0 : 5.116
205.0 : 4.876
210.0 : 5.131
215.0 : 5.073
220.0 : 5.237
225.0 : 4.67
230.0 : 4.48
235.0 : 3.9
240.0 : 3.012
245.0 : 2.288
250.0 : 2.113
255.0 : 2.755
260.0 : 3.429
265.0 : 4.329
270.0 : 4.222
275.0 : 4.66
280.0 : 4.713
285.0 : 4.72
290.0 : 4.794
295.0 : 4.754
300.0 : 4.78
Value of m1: 4.713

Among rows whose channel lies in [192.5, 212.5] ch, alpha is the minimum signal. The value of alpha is 4.876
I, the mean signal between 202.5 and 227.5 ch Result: 5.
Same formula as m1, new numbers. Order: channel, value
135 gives 5.194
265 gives 4.329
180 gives 3.963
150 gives 5.001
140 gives 4.866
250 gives 2.113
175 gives 3.984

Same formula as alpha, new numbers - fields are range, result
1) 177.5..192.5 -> 3.963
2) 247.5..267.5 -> 2.113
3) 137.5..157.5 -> 4.866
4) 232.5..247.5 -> 2.288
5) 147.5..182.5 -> 3.815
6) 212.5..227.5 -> 4.67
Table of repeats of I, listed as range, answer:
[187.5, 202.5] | 5.3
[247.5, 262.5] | 2.77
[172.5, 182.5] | 3.97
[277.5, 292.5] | 4.74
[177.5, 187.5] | 4.21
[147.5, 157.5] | 4.98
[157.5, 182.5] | 4.07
